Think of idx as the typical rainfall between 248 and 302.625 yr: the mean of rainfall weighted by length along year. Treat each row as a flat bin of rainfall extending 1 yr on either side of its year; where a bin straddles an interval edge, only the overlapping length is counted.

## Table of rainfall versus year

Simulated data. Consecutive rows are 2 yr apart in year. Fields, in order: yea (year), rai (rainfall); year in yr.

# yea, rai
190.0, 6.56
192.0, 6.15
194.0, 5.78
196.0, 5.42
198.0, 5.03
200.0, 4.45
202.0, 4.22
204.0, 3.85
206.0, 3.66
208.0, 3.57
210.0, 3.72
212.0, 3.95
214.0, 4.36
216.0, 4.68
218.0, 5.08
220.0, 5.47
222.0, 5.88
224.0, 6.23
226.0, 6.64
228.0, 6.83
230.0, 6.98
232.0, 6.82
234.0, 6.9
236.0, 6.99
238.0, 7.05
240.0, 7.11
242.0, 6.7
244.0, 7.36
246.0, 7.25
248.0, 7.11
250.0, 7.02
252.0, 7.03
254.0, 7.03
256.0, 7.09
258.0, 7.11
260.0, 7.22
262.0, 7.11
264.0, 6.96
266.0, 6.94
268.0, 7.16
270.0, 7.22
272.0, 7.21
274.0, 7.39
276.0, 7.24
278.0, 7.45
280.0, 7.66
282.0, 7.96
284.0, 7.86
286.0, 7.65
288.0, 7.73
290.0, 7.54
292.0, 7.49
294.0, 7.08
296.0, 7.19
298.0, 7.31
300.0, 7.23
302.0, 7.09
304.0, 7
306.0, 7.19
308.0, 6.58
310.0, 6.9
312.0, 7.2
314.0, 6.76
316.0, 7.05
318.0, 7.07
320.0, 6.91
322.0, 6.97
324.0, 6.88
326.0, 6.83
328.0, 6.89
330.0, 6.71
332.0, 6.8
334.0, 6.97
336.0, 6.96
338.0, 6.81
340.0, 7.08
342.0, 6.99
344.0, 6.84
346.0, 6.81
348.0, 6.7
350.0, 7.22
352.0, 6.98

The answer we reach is 7.29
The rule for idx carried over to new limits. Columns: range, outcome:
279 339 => 7.14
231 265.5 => 7.05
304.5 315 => 6.93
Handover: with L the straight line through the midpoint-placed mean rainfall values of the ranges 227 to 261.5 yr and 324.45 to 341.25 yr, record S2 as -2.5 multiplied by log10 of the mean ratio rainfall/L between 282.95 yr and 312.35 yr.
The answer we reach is -0.05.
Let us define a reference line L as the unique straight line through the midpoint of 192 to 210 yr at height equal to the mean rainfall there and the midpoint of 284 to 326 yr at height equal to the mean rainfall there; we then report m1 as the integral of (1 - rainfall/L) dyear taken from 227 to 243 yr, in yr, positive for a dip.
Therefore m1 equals -4.5 yr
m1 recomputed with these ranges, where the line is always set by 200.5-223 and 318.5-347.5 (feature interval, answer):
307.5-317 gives -0.66 yr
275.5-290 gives -4.45 yr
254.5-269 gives -4.42 yr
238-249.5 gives -4.63 yr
